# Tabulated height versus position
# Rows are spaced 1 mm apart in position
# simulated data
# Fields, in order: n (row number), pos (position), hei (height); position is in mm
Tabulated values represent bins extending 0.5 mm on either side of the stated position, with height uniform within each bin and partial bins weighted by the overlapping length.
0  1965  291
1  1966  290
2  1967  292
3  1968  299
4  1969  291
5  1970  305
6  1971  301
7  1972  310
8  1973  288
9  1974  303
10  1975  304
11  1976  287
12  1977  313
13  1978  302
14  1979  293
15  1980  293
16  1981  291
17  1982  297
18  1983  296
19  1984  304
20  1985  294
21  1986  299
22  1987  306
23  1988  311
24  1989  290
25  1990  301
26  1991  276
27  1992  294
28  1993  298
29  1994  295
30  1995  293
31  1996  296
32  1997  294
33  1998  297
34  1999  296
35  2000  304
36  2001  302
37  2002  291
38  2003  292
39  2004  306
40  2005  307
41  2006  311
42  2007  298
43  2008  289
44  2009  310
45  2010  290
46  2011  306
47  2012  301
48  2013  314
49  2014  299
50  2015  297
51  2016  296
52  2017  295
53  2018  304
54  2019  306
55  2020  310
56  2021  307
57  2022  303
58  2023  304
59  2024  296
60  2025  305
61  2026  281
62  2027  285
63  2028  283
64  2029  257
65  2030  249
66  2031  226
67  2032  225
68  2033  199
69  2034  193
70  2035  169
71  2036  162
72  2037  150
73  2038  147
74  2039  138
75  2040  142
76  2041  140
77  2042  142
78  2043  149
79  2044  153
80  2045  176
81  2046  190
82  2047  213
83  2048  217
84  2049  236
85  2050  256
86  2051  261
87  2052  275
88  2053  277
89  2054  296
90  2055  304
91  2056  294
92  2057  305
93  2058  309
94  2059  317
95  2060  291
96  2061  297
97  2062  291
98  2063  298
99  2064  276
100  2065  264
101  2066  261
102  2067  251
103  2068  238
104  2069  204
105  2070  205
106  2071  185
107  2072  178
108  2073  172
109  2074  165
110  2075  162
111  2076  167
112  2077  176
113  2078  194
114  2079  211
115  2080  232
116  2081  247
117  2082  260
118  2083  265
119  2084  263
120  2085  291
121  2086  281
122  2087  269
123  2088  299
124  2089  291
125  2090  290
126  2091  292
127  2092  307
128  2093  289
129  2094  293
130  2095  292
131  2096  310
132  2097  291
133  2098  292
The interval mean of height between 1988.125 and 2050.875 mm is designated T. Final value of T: 259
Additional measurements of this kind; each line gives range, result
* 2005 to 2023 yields 302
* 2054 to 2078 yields 244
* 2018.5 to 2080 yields 233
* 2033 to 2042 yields 157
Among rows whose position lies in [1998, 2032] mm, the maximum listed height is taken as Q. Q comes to 314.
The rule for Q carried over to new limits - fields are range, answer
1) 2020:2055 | 310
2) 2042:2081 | 317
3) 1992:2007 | 311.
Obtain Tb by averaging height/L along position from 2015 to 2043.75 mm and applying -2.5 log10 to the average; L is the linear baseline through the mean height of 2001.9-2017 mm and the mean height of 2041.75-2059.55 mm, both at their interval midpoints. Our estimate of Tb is 0.18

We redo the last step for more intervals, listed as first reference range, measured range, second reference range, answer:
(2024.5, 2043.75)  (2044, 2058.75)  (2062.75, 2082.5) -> -0.22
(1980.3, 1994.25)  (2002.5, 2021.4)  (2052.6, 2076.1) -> -0.07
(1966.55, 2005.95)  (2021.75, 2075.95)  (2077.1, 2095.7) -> 0.20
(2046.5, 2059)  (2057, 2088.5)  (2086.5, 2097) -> 0.16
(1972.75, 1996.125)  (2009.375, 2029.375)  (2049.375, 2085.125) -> -0.08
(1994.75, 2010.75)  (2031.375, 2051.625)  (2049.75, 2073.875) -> 0.43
